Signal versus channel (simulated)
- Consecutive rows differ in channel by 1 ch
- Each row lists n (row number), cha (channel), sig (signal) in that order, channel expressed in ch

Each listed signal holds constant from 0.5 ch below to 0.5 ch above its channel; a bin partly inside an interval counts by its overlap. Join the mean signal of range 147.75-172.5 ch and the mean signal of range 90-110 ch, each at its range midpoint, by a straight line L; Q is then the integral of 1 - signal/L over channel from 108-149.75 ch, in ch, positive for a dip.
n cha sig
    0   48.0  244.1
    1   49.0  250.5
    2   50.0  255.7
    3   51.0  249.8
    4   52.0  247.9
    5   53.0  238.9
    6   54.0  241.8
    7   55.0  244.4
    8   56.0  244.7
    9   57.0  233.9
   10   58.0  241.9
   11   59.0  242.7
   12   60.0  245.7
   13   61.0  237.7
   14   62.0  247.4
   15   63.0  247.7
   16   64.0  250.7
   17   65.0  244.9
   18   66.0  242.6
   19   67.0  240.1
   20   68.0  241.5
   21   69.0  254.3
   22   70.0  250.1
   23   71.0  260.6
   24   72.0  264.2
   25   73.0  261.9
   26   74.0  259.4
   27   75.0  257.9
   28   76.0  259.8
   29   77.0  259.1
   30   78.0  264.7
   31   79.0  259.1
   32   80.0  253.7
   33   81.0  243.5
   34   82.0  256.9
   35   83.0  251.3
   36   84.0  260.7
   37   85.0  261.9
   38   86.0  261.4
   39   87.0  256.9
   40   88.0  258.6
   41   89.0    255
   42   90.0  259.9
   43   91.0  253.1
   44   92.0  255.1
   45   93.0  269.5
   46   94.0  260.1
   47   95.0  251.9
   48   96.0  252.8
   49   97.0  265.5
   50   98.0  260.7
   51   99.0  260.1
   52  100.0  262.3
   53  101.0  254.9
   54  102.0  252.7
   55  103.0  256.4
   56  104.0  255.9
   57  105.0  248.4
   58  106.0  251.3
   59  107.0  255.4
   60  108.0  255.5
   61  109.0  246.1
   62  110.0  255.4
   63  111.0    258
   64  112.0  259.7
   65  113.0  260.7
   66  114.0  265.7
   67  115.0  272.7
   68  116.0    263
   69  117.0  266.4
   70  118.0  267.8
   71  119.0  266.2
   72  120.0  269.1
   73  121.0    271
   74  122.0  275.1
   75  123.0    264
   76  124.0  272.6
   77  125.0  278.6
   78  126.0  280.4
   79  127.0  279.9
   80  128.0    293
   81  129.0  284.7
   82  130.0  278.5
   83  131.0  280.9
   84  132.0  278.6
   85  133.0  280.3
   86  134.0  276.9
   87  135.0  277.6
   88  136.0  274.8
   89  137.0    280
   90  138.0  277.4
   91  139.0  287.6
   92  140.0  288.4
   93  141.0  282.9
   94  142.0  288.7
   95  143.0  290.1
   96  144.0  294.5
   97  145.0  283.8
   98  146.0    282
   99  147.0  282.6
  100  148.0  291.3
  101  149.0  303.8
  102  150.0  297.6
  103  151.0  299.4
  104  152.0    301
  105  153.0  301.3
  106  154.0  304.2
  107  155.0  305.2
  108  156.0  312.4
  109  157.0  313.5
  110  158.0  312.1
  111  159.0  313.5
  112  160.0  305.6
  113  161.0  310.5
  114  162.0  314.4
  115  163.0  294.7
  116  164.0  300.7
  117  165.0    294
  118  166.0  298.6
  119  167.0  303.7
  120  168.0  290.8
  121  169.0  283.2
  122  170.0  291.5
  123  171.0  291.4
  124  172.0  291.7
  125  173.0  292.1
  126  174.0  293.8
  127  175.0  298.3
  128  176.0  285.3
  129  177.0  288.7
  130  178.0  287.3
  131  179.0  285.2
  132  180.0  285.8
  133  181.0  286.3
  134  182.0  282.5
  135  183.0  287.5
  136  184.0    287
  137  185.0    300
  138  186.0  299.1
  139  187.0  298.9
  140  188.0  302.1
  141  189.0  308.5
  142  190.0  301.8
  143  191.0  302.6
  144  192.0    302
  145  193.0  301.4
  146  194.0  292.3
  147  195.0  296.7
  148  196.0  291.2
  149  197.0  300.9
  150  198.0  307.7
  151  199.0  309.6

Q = 0.2 ch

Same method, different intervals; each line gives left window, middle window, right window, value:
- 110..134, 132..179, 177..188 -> -1.9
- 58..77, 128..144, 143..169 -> 0.3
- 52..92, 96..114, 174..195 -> 0.5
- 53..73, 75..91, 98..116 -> -0.4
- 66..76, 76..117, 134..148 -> 1.1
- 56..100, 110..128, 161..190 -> 0.1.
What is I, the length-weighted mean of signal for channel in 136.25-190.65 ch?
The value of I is 295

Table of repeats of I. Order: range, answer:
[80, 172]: 276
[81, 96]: 257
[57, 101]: 254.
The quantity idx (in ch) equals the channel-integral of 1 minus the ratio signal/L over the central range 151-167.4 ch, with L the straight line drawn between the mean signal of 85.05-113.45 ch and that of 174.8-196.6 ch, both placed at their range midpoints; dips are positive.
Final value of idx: -1.3 ch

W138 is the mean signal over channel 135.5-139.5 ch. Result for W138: 280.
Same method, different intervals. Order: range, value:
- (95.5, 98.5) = 260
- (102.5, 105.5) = 254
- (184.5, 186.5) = 300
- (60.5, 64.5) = 246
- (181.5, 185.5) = 289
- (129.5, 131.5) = 280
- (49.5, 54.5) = 247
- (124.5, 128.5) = 283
